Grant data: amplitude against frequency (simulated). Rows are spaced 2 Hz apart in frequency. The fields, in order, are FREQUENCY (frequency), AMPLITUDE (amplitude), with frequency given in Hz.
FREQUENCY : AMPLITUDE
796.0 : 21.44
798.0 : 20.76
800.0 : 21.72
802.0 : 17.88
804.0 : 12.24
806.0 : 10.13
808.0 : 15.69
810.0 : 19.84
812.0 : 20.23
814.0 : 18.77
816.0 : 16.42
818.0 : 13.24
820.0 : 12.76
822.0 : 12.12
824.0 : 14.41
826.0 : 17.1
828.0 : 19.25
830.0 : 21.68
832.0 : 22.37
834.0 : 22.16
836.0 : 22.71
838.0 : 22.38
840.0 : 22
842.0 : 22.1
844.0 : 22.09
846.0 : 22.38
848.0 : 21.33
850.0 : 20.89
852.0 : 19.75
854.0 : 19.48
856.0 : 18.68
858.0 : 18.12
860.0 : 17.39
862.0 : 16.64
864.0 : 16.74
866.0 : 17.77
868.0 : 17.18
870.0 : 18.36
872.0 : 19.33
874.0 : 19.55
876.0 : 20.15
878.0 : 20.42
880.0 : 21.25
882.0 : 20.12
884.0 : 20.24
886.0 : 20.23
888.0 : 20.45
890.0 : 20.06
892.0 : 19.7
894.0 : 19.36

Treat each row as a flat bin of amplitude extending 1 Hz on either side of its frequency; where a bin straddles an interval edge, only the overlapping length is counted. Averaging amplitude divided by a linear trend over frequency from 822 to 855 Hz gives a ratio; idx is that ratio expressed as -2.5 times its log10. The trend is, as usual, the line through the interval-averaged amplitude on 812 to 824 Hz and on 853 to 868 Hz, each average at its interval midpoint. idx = -0.24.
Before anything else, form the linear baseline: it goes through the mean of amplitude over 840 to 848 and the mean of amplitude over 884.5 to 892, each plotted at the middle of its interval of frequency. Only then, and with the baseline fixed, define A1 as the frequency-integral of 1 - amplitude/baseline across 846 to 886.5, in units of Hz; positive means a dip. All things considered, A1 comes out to 3.5 Hz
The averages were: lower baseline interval 22.1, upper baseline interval 20.2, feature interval 19.2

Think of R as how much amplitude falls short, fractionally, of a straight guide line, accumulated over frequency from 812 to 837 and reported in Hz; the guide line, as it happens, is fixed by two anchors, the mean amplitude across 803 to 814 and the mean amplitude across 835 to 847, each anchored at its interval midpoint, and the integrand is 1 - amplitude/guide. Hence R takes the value 1.7 Hz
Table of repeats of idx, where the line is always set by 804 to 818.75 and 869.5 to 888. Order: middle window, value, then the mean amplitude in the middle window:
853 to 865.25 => 0.06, 17.8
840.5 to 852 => -0.19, 21.6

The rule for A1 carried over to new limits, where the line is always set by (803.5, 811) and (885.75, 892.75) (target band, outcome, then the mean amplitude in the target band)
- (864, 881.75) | -0.11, 19.1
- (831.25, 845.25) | -4.67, 22.3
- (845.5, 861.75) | -1.68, 19.5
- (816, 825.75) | 1.10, 13.8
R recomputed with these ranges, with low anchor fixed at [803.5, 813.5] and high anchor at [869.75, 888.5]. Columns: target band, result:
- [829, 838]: -2.5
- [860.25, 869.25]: 1.0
